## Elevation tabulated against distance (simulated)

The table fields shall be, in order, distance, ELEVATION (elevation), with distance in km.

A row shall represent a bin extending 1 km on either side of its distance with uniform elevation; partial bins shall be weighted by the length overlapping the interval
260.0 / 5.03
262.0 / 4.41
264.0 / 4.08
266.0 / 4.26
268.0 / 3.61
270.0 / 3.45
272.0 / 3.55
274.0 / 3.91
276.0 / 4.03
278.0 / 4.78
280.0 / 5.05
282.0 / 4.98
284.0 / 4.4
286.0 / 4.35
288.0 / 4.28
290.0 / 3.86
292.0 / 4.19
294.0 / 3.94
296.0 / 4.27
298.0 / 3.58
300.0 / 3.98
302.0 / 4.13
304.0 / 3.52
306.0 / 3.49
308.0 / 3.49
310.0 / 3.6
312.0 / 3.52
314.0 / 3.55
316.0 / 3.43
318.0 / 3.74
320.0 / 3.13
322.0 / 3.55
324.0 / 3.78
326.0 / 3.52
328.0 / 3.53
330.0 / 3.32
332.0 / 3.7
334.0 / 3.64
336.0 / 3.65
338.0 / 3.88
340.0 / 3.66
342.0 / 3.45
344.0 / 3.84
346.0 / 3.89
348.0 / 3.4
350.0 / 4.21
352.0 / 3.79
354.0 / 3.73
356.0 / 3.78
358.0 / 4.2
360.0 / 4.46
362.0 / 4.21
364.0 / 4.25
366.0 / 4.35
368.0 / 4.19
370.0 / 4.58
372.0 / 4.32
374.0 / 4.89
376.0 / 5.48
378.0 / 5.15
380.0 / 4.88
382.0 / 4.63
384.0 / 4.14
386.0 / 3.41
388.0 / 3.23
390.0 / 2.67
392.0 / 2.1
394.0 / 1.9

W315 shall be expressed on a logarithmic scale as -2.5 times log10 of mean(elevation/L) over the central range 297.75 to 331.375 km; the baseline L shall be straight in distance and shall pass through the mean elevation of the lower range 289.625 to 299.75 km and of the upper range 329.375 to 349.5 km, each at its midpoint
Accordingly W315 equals 0.07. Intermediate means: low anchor 3.98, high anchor 3.66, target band 3.58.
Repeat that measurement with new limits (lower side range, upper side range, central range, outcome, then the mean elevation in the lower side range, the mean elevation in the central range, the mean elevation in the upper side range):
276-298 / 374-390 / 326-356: 0.18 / 4.36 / 3.69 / 4.34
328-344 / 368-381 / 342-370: 0.06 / 3.62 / 4.02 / 4.83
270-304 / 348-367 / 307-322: 0.18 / 4.16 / 3.5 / 4.07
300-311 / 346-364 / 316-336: 0.08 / 3.68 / 3.55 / 3.98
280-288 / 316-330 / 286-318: 0.08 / 4.6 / 3.8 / 3.52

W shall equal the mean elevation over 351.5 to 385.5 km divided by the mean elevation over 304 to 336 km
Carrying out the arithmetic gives 1.25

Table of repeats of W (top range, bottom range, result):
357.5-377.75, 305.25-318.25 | 1.28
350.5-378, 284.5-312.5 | 1.12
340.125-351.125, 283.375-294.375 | 0.90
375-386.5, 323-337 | 1.30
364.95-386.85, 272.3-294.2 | 1.05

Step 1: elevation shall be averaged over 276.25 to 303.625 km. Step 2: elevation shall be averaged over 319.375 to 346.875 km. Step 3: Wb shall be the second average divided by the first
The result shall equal 0.85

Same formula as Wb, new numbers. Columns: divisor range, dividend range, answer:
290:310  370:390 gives 1.14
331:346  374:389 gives 1.20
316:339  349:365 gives 1.14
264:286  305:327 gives 0.84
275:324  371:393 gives 1.03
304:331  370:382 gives 1.39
